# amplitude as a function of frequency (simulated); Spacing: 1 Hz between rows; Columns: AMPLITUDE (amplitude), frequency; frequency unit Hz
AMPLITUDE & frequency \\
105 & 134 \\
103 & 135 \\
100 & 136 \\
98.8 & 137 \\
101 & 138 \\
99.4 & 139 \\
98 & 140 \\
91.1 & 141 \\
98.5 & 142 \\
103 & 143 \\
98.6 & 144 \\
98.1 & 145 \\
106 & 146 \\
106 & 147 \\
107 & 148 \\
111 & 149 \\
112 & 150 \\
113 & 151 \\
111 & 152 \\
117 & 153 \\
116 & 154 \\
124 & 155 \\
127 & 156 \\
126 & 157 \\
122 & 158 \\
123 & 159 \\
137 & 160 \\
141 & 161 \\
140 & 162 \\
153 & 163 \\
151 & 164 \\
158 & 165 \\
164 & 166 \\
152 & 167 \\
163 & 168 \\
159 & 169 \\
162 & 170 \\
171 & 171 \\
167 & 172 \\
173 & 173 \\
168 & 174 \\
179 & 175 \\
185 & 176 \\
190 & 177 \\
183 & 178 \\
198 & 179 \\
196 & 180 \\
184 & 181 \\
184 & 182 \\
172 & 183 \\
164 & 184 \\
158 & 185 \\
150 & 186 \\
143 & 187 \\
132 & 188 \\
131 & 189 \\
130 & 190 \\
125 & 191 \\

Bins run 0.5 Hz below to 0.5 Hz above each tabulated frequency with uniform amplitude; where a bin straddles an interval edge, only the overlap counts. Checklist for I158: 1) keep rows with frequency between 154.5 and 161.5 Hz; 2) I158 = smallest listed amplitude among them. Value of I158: 122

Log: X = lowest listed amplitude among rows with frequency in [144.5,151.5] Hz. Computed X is 98.1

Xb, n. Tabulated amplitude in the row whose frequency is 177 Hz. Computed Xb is 190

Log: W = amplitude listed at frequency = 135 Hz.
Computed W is 103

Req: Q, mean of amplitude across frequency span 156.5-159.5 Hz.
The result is 124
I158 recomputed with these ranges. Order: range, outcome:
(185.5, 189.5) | 131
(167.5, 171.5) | 159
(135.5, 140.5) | 98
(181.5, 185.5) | 158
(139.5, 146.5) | 91.1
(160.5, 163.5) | 140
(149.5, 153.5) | 111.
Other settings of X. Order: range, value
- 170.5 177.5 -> 167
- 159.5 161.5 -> 137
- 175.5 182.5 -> 183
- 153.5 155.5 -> 116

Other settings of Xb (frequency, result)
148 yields 107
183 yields 172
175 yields 179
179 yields 198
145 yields 98.1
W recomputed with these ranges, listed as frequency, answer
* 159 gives 123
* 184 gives 164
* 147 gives 106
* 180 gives 196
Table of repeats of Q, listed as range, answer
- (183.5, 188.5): 149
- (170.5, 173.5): 170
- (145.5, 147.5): 106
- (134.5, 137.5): 101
